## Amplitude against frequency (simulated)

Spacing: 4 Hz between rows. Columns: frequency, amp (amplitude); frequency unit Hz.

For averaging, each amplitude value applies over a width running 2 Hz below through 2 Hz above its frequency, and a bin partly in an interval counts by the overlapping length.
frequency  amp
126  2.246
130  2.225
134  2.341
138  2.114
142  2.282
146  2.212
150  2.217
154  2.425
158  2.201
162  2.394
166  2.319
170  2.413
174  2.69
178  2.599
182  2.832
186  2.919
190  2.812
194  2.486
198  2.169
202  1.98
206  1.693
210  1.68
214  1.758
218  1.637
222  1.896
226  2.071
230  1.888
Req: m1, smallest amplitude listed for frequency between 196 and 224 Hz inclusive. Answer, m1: 1.637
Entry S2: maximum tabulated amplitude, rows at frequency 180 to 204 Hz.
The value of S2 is 2.919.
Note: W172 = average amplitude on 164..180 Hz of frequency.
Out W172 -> 2.51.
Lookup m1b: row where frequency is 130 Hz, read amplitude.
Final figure 2.225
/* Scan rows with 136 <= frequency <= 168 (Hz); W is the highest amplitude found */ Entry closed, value 2.425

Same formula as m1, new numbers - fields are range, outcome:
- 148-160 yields 2.201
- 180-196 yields 2.486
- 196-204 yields 1.98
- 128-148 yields 2.114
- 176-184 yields 2.599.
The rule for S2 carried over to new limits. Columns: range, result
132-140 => 2.341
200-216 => 1.98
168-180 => 2.69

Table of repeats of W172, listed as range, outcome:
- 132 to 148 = 2.24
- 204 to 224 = 1.73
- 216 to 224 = 1.77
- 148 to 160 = 2.28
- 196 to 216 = 1.86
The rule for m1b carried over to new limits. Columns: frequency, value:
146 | 2.212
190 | 2.812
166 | 2.319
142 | 2.282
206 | 1.693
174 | 2.69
